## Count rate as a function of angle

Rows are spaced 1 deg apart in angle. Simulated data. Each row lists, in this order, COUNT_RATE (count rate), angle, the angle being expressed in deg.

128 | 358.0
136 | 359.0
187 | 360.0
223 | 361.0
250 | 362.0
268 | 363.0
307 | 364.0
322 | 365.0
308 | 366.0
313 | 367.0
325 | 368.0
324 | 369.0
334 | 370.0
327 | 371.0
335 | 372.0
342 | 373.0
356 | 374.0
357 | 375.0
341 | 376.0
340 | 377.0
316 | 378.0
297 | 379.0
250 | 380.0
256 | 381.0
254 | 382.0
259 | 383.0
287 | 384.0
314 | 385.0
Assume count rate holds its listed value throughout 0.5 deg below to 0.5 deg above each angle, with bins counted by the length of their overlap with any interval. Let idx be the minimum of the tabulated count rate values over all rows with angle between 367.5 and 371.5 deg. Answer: 324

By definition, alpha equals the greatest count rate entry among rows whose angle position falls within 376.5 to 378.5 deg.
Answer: 340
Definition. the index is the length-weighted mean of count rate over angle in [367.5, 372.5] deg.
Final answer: 329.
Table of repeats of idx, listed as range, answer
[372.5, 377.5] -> 340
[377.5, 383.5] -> 250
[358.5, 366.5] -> 136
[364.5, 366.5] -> 308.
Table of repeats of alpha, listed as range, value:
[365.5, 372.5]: 335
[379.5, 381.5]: 256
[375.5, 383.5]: 341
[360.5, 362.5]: 250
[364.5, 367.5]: 322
